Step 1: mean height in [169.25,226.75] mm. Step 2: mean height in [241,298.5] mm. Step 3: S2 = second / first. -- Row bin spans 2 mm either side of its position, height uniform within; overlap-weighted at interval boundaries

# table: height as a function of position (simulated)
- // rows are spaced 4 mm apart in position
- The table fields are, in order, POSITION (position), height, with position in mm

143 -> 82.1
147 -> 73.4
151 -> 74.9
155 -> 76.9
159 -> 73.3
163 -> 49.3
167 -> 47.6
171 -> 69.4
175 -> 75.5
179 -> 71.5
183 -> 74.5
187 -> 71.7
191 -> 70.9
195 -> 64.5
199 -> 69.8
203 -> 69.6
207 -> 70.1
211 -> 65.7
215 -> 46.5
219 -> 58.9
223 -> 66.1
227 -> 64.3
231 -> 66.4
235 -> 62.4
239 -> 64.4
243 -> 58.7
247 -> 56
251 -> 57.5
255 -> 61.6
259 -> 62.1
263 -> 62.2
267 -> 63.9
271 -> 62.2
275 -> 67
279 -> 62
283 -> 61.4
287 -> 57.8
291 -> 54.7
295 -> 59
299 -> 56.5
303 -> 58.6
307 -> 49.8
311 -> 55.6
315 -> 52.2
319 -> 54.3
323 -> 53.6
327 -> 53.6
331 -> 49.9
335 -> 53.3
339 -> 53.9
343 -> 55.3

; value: 0.9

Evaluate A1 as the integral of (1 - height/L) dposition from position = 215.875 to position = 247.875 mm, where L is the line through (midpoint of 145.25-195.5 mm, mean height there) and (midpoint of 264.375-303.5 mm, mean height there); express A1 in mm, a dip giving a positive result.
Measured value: 1.22 mm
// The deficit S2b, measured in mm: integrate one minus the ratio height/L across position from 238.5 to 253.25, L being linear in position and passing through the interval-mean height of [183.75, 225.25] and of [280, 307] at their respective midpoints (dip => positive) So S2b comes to 0.77 mm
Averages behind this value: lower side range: 65.6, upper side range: 57.5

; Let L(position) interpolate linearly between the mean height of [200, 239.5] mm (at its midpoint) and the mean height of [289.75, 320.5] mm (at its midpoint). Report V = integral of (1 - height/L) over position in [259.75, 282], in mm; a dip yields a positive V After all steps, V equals -1.83 mm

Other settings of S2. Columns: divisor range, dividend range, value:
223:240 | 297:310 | 0.85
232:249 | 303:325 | 0.88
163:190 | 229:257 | 0.91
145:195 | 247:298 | 0.88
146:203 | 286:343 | 0.79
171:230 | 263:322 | 0.87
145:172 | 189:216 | 1.00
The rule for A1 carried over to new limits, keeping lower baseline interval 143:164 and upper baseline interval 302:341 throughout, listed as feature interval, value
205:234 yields 0.86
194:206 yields -0.33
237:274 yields -0.37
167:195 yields -0.51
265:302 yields -1.88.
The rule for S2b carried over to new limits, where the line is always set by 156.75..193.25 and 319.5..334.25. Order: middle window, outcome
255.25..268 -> -0.78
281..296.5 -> -0.53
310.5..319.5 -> 0.01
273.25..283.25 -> -1.13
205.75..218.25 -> 0.71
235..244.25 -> -0.15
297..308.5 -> -0.05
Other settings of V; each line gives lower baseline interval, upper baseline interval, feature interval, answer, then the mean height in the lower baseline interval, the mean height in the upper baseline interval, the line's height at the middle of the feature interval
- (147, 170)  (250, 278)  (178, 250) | -1.1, 65.4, 62.5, 63.9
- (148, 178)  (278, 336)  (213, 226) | 1.0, 67.1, 55.4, 62.5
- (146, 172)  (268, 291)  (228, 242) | -0.2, 66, 61.5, 63.2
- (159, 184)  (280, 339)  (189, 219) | -1.1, 64.9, 55.1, 62.6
